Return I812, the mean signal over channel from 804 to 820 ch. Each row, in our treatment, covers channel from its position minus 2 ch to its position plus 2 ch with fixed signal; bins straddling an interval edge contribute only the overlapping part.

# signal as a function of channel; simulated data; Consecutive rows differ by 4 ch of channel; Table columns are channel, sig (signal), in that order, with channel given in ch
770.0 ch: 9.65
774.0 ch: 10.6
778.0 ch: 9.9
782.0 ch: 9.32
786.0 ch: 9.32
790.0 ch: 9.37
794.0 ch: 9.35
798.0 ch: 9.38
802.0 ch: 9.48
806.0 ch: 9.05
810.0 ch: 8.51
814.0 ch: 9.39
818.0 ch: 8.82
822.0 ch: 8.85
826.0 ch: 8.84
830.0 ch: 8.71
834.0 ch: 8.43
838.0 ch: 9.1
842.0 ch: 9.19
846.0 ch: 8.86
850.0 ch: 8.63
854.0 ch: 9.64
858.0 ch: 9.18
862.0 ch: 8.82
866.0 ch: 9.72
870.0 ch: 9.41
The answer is 8.94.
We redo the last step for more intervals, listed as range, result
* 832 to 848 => 8.89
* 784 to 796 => 9.35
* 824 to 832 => 8.78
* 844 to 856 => 9.04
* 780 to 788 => 9.32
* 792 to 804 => 9.4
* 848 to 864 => 9.07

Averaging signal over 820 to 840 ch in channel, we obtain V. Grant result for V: 8.79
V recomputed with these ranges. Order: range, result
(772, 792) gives 9.7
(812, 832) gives 8.92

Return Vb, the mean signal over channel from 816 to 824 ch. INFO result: 8.84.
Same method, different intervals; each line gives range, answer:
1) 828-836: 8.57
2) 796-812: 9.11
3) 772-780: 10.2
